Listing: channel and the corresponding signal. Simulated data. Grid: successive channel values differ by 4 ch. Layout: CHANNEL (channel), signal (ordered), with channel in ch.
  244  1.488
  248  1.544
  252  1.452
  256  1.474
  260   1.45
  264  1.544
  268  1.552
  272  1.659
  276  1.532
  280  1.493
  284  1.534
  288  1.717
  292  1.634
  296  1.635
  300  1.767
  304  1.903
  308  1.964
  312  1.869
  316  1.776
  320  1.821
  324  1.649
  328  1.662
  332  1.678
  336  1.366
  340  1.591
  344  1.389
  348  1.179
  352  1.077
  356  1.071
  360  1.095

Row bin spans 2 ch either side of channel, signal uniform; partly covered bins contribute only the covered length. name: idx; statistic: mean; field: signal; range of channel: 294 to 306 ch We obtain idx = 1.77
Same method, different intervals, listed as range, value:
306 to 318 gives 1.87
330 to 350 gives 1.44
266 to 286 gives 1.55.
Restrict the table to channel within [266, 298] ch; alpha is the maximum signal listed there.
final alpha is 1.717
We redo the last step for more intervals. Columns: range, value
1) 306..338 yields 1.964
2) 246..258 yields 1.544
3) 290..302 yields 1.767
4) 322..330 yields 1.662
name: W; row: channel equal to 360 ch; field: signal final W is 1.095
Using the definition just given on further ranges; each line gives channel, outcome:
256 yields 1.474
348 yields 1.179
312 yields 1.869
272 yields 1.659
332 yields 1.678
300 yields 1.767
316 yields 1.776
